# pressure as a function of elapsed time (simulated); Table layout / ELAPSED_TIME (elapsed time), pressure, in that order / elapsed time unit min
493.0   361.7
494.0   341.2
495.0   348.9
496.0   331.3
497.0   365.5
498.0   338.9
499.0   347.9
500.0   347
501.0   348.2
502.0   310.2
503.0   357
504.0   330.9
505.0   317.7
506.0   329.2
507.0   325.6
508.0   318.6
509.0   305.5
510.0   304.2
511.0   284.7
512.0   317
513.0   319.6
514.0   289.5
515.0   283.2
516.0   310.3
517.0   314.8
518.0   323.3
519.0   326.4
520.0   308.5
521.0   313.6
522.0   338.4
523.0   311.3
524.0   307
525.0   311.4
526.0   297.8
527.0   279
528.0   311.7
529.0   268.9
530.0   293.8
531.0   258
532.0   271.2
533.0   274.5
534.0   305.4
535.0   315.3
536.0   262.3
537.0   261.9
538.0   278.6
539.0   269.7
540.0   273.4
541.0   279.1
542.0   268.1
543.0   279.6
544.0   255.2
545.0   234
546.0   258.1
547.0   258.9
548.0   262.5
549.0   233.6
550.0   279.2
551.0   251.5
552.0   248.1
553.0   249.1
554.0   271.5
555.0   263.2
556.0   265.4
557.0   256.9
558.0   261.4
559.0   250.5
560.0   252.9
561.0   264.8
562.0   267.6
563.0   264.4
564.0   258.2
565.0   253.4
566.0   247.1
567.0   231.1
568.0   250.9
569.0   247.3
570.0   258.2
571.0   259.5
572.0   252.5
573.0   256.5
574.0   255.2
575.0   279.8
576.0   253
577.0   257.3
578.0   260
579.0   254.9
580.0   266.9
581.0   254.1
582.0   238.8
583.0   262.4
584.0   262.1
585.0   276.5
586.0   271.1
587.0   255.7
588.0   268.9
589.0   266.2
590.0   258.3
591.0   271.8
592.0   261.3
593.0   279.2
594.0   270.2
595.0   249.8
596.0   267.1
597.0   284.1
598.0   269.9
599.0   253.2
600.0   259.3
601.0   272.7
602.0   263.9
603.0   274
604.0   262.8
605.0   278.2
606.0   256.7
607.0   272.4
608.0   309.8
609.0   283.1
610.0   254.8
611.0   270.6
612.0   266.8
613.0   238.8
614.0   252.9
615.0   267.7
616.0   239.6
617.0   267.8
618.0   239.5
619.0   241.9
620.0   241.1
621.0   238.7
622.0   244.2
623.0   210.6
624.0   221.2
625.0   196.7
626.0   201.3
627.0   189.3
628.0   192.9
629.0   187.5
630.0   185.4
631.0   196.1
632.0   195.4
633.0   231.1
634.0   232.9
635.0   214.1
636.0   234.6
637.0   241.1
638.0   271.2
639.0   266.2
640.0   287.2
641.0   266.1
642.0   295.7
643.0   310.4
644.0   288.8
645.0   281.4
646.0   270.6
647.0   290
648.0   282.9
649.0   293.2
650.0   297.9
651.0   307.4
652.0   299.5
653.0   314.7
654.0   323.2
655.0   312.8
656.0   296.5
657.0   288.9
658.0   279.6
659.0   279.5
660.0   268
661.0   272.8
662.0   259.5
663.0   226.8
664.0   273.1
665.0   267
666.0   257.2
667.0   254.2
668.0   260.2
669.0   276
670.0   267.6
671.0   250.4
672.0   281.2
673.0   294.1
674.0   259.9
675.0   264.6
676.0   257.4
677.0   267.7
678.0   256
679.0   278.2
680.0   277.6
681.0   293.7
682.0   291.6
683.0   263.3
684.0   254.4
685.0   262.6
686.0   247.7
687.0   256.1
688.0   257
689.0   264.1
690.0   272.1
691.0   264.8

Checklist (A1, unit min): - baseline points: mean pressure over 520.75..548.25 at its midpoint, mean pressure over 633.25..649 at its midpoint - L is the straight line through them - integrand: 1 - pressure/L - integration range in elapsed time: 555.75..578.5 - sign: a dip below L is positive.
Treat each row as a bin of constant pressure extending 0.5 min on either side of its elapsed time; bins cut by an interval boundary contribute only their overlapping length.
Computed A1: 1.8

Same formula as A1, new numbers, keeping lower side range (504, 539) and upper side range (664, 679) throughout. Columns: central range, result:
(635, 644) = 0.1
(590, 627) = 3.3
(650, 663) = -1.0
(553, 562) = 1.0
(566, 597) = 2.9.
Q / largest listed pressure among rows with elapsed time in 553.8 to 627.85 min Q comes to 309.8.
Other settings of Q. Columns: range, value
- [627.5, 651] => 310.4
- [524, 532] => 311.7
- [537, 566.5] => 279.6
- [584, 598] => 284.1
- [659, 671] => 279.5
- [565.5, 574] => 259.5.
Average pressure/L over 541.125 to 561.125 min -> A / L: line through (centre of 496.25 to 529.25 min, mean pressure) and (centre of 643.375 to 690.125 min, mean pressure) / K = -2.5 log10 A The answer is 0.187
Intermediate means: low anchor 318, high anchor 275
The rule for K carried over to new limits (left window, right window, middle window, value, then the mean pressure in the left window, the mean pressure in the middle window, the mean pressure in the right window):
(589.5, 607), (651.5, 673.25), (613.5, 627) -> 0.16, 267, 234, 277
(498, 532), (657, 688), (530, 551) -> 0.14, 312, 269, 267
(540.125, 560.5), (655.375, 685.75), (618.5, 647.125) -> 0.12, 259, 238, 269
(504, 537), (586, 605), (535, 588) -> 0.09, 303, 260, 266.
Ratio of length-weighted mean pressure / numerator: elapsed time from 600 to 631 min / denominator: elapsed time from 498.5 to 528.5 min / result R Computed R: 0.77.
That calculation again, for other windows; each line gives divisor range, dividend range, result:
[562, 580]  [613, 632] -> 0.87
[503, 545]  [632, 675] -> 0.92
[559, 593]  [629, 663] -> 1.04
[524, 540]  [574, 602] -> 0.93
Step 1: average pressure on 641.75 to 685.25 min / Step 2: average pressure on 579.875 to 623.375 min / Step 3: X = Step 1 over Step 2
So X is 1.1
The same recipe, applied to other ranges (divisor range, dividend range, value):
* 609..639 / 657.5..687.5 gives 1.15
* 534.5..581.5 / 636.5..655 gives 1.11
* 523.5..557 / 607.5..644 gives 0.89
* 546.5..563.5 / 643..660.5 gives 1.13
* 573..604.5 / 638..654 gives 1.10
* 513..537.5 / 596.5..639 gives 0.82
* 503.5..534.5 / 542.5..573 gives 0.84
